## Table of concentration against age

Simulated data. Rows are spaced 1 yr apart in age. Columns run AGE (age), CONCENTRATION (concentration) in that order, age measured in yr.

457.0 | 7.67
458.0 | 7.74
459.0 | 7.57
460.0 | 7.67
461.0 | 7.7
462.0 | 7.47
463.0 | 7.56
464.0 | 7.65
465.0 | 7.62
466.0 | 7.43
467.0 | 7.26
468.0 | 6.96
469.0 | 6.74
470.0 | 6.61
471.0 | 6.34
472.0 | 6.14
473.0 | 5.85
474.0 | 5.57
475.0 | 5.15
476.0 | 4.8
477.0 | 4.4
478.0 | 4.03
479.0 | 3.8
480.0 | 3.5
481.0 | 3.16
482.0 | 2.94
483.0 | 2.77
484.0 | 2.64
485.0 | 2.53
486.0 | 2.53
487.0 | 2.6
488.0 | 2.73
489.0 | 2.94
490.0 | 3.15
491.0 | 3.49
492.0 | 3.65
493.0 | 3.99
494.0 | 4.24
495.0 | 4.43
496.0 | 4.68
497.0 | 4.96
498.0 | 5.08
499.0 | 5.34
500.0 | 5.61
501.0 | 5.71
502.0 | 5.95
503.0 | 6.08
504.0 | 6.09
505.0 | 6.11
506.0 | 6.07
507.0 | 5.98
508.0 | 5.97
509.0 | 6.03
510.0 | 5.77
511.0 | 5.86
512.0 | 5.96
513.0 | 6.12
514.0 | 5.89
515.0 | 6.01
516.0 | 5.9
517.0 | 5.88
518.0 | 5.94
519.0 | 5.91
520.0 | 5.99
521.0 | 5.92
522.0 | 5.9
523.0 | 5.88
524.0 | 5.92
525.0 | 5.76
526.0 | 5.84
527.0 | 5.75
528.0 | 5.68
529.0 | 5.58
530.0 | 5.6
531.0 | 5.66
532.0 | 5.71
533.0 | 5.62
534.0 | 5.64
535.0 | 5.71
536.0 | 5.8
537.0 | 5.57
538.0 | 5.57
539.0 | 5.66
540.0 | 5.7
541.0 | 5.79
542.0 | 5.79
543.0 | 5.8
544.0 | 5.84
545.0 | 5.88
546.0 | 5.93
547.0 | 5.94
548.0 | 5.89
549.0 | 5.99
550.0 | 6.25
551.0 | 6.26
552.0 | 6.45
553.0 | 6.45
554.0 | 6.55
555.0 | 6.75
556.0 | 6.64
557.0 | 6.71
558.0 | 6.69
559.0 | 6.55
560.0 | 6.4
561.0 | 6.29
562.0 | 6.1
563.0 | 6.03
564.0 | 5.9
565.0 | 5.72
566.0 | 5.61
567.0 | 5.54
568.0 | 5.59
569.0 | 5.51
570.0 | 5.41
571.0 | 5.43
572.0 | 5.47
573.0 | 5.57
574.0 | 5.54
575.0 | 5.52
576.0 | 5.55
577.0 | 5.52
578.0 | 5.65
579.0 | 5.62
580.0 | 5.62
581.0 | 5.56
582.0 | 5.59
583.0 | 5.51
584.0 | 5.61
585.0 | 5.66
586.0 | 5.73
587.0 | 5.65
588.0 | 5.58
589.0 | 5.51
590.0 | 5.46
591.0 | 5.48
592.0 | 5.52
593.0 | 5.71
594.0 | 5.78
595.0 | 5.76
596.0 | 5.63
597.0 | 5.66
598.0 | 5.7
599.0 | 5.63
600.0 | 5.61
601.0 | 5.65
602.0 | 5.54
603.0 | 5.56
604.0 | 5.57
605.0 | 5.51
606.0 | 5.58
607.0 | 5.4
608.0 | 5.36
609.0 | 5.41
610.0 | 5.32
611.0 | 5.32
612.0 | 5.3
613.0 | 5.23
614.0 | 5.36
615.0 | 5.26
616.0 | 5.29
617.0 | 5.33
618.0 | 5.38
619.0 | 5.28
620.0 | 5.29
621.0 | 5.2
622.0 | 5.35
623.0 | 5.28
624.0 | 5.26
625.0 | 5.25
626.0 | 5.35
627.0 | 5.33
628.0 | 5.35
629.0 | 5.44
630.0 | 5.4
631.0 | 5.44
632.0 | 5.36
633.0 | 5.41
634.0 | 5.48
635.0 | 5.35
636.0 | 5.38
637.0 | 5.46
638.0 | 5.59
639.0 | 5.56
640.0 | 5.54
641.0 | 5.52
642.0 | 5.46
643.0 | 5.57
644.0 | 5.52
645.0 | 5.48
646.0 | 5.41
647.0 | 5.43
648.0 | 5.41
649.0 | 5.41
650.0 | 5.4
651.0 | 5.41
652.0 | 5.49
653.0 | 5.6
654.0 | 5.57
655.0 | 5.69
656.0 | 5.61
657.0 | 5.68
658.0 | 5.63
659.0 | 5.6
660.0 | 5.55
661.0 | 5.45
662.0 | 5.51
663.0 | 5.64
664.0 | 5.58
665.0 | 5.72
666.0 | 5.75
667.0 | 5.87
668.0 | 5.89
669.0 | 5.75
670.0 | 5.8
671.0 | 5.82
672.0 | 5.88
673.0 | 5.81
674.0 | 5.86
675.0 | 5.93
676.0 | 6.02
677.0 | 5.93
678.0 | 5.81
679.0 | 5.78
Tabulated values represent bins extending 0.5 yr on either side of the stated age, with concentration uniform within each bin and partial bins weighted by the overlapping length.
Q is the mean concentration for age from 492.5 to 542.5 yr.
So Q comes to 5.67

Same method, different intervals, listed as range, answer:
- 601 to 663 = 5.44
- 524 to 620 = 5.72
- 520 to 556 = 5.9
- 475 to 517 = 4.64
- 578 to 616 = 5.54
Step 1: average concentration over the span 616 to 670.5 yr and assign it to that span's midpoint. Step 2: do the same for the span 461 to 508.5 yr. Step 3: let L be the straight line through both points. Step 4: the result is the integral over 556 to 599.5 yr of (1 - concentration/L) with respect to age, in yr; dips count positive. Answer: -3.5 yr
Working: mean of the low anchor 5.06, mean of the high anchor 5.49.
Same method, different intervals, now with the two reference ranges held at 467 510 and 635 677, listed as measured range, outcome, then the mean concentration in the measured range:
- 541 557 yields -3.50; 6.17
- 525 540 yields -2.12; 5.67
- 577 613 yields -1.79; 5.56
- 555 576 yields -3.19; 5.92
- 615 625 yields 0.25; 5.29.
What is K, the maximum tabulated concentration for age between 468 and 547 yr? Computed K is 6.96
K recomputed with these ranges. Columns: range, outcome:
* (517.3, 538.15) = 5.99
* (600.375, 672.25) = 5.89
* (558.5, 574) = 6.55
